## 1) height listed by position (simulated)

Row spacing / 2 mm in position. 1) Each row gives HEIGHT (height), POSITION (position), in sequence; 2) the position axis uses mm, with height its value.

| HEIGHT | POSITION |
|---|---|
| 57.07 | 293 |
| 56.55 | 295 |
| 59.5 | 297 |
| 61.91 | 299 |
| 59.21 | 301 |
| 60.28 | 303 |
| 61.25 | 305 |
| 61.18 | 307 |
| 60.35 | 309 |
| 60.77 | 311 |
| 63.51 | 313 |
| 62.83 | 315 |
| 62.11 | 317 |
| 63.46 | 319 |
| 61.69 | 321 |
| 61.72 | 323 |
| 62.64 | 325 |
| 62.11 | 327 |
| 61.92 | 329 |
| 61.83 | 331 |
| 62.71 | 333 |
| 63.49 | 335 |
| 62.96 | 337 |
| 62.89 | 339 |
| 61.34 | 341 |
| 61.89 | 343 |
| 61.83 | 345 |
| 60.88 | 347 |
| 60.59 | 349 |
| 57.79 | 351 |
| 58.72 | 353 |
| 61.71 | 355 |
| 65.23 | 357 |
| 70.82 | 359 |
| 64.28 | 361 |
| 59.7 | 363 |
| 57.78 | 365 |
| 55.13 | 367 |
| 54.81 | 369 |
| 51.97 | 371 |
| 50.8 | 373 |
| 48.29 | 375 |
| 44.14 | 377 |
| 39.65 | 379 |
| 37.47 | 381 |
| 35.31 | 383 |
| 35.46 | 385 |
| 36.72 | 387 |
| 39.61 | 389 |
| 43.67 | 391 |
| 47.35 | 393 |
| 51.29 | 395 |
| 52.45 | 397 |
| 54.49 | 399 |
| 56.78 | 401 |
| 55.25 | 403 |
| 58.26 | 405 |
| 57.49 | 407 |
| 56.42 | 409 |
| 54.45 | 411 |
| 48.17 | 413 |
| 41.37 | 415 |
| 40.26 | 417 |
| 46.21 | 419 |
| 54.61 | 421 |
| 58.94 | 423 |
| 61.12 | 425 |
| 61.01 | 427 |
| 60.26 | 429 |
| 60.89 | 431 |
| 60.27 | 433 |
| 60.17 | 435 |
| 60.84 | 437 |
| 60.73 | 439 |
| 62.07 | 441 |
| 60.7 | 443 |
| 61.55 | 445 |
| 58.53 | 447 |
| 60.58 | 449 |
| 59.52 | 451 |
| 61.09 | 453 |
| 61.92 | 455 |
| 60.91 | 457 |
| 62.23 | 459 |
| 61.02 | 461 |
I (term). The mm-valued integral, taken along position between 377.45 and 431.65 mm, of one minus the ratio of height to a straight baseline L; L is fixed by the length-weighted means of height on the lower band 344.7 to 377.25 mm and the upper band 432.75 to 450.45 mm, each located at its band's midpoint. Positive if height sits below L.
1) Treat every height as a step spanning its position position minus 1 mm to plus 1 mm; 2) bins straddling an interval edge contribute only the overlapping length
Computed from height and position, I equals 8.96 mm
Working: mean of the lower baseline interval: 58.1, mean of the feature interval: 49.7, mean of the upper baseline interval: 60.6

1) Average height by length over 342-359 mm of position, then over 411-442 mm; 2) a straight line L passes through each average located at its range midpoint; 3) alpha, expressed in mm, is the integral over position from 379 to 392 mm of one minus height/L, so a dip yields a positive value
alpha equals 4.6 mm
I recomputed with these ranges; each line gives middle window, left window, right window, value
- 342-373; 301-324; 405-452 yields -0.07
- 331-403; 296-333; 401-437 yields 5.41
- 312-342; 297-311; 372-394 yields -4.06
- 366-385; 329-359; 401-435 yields 4.26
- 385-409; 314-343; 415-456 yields 3.90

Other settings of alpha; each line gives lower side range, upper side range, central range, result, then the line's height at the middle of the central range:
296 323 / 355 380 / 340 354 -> -0.7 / 57.6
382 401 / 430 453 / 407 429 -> 0.1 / 53.1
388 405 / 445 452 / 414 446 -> -0.2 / 56.5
